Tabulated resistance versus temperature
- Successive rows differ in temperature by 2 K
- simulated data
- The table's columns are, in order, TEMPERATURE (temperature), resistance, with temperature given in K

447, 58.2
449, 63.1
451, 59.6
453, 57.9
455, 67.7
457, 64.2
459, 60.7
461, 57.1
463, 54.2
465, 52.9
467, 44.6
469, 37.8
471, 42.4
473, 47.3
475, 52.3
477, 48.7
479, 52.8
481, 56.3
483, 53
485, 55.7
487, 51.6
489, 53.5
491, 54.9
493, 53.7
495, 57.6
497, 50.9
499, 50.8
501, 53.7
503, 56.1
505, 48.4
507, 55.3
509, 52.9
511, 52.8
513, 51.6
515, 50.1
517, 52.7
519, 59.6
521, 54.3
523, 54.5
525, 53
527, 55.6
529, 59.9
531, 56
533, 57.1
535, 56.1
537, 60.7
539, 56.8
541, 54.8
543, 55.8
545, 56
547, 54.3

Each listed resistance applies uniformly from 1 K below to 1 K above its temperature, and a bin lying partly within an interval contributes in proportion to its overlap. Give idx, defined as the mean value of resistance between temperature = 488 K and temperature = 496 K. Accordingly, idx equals 54.9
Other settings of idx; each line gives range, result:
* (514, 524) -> 54.2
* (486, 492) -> 53.3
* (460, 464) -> 55.7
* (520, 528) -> 54.4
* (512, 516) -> 50.9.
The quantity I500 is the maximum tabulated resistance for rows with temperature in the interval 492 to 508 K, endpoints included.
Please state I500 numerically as 57.6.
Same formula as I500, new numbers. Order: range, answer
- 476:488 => 56.3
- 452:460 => 67.7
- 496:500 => 50.9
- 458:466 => 60.7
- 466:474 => 47.3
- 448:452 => 63.1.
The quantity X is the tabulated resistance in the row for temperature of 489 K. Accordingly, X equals 53.5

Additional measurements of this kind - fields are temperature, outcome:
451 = 59.6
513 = 51.6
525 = 53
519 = 59.6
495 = 57.6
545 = 56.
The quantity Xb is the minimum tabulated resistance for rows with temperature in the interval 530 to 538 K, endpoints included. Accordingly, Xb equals 56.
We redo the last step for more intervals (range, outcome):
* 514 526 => 50.1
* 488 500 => 50.8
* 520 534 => 53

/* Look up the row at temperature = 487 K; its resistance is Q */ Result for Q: 51.6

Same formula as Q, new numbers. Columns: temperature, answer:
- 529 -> 59.9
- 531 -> 56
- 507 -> 55.3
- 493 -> 53.7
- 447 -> 58.2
